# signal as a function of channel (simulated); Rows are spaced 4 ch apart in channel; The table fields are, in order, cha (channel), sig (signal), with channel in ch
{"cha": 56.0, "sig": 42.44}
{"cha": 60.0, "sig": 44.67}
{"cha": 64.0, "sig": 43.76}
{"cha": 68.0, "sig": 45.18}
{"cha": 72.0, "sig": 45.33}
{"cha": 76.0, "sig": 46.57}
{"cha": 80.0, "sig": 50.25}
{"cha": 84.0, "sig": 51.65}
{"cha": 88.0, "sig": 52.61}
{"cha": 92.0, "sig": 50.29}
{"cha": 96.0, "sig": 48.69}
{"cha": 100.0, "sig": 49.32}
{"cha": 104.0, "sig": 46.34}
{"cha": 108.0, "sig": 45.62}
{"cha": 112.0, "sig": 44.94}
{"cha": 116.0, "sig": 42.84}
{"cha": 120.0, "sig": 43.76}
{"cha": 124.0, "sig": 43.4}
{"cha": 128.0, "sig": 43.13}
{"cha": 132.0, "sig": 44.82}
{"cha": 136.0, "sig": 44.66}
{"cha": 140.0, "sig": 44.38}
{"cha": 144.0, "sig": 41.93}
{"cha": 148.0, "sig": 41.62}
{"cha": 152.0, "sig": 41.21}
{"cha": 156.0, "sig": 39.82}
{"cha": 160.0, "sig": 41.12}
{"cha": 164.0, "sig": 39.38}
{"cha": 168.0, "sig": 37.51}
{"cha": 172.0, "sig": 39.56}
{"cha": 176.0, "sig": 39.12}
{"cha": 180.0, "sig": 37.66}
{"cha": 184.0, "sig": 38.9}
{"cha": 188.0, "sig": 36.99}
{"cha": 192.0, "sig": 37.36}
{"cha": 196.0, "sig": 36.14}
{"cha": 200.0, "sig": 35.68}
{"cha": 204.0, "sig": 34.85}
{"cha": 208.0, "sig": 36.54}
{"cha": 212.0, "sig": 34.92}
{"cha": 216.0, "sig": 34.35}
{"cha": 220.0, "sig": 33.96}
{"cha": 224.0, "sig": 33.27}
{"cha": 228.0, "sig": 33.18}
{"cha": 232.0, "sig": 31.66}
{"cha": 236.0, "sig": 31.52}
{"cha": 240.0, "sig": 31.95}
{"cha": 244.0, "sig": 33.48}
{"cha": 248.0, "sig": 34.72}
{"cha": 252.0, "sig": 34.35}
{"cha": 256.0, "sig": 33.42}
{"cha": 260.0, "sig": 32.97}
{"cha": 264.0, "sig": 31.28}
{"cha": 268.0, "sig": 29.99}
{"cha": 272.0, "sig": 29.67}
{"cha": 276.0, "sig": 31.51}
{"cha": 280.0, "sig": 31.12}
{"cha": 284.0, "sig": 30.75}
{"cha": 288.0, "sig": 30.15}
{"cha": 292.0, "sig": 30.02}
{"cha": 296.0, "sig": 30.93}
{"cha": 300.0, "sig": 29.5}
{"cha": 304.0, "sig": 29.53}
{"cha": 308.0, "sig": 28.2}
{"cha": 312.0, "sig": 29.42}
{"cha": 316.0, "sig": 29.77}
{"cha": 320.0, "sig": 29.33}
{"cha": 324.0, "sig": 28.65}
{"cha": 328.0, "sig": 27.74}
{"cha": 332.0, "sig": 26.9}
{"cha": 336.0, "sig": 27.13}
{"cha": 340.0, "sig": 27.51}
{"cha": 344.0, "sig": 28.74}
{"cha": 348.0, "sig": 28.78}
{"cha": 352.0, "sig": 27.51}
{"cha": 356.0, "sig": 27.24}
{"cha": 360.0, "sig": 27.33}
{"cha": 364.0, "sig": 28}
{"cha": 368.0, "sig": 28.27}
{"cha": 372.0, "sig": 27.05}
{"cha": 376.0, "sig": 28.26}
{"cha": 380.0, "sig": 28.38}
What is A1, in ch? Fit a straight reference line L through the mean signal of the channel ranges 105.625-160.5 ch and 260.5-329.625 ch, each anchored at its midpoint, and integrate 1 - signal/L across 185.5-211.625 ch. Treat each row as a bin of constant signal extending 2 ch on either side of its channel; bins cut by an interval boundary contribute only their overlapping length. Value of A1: 1.1 ch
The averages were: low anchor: 43.2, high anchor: 29.9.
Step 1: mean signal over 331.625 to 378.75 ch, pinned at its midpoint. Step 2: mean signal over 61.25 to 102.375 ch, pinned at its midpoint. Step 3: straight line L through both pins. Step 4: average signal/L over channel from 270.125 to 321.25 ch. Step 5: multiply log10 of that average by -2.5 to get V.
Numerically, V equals 0.08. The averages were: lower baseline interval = 48.3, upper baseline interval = 27.8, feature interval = 30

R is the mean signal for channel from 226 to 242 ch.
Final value 32.1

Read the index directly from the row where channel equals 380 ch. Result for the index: 28.38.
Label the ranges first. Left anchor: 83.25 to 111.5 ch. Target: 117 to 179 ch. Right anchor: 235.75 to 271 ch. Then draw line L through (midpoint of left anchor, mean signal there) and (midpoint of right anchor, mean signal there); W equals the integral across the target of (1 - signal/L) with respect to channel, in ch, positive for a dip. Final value 2.8 ch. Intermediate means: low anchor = 48.9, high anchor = 32.6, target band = 41.6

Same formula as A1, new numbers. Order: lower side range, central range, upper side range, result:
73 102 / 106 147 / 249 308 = 1.8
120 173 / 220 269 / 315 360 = 2.8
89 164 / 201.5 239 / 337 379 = 3.9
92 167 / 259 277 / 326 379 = 1.5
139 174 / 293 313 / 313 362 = 0.6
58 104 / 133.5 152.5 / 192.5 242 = -0.6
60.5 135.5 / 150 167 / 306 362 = 0.6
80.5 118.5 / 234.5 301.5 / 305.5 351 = 3.8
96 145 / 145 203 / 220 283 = 1.5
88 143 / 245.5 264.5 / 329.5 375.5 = 0.9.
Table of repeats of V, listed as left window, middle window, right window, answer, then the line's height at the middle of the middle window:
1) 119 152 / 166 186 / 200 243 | 0.01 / 38.8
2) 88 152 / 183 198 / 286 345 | 0.06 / 39.3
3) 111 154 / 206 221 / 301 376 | 0.07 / 37.4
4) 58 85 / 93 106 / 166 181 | -0.09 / 44.4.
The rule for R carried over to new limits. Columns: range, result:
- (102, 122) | 44.7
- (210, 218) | 34.6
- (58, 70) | 44.5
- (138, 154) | 42.3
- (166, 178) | 38.7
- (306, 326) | 29.1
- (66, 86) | 47.8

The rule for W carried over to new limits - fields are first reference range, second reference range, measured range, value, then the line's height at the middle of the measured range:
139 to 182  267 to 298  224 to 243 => 1.2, 34.4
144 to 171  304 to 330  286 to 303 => 0.2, 30.5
